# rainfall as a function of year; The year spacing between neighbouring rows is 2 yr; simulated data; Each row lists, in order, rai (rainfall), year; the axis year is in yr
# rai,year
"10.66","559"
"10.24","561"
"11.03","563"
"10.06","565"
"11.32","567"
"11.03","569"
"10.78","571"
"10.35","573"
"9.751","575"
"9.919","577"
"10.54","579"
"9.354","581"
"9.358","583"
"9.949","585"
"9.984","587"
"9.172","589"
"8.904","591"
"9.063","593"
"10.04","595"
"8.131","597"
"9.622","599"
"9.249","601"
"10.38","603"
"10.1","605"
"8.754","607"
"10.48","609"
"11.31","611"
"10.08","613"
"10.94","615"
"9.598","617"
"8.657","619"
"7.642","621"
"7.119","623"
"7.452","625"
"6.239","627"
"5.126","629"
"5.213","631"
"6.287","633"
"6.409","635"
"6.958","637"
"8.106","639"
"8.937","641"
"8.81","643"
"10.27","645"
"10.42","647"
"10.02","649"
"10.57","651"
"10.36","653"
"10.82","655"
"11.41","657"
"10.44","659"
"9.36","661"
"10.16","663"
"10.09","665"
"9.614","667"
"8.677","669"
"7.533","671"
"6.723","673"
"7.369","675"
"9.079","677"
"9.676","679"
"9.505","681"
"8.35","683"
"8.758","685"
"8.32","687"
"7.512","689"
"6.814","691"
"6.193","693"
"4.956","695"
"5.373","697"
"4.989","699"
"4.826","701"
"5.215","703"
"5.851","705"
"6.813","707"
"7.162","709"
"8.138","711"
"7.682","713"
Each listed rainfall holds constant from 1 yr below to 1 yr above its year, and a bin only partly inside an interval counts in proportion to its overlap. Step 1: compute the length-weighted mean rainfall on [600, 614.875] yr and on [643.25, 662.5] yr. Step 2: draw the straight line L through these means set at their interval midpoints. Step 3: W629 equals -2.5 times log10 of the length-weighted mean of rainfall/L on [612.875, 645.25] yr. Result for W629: 0.30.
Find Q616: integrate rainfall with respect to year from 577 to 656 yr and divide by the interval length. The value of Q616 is 9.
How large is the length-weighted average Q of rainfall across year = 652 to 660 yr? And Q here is 10.8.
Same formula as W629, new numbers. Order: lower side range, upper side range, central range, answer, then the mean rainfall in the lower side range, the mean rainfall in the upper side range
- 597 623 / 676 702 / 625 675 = -0.038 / 9.57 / 7.26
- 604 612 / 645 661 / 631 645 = 0.337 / 10.2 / 10.5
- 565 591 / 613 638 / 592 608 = -0.070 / 10.1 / 7.41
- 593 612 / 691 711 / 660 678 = -0.217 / 9.75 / 5.89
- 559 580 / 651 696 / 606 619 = -0.032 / 10.5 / 8.76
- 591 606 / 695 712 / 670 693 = -0.200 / 9.47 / 5.98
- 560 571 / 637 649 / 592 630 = 0.103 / 10.7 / 9.17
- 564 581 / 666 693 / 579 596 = 0.062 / 10.4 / 8.22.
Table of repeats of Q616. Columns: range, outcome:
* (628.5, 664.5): 8.94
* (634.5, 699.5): 8.61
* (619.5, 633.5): 6.52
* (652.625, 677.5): 9.34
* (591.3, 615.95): 9.82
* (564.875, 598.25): 9.86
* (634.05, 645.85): 8.23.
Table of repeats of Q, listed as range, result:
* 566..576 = 10.6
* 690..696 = 5.99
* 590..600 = 9.15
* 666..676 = 7.98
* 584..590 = 9.7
